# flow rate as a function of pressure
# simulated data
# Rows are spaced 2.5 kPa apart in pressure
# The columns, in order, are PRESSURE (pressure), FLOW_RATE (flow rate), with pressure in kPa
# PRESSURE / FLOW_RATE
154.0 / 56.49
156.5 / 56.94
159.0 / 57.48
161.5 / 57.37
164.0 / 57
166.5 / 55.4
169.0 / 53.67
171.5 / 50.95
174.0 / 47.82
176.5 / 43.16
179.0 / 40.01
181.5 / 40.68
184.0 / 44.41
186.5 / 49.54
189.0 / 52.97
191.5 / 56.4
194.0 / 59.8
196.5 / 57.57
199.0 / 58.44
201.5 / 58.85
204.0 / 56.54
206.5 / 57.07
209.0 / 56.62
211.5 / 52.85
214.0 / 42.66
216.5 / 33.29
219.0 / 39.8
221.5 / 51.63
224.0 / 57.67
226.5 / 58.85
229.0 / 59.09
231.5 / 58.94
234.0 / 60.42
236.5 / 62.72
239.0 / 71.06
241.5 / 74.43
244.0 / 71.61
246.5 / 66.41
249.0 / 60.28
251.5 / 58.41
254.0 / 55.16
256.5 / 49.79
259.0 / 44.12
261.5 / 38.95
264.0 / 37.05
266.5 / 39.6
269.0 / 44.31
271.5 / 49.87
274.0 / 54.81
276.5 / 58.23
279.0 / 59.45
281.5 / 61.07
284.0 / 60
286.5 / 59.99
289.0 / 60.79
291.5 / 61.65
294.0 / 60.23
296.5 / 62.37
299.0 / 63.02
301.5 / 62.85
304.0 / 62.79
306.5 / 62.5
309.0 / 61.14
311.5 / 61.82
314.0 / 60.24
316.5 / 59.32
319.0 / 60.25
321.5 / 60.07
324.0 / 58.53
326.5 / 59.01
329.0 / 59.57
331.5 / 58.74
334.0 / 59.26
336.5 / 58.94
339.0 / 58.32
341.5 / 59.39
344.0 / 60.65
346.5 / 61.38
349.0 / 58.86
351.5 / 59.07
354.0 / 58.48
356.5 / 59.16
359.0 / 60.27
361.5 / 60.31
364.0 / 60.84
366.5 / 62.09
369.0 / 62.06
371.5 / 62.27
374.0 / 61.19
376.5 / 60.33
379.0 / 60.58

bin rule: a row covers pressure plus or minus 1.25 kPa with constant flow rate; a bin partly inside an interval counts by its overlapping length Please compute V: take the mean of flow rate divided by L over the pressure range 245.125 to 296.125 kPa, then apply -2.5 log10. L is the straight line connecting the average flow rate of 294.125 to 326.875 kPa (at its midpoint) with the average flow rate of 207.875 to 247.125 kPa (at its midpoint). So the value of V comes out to 0.10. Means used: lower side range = 57.2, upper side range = 61.1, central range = 54.2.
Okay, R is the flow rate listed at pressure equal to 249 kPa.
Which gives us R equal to 60.28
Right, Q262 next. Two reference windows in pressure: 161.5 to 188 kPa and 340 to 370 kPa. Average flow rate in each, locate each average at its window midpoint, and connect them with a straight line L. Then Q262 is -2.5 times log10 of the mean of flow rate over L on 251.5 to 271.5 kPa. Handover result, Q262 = 0.193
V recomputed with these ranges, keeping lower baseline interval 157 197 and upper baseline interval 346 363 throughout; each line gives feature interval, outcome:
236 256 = -0.18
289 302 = -0.09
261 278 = 0.19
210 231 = 0.08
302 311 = -0.09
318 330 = -0.02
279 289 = -0.07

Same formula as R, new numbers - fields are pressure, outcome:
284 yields 60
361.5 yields 60.31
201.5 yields 58.85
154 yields 56.49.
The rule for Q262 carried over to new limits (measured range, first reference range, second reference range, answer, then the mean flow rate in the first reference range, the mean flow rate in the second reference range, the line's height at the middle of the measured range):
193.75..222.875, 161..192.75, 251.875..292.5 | -0.03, 49.8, 52.3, 50.6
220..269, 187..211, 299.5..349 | 0.03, 56.8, 60.3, 58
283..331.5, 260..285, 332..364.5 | -0.12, 50.2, 59.6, 54.5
